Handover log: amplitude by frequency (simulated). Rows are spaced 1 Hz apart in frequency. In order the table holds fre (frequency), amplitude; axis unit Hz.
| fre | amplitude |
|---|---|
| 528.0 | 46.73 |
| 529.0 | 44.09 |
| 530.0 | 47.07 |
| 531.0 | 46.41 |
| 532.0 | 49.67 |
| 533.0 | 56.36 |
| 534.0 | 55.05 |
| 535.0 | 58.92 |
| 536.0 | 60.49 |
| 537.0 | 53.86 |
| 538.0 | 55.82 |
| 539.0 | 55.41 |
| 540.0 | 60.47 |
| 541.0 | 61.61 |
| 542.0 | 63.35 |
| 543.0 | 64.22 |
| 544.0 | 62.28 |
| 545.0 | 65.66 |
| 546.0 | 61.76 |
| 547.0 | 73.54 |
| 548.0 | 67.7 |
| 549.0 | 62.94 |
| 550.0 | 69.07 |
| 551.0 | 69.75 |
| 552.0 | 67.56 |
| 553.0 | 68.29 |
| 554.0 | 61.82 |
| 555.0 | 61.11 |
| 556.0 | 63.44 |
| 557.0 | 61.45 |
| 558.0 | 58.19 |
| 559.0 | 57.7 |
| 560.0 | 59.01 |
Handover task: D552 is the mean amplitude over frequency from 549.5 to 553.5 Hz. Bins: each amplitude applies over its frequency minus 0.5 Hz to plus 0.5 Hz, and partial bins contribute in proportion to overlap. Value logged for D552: 68.7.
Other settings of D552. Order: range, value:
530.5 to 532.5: 48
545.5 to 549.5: 66.5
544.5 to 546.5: 63.7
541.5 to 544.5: 63.3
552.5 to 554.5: 65.1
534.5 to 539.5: 56.9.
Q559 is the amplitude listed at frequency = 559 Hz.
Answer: 57.7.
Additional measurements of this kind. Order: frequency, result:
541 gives 61.61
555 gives 61.11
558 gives 58.19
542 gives 63.35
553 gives 68.29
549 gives 62.94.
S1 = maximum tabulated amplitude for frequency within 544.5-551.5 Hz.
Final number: 73.54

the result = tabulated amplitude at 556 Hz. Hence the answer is 63.44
